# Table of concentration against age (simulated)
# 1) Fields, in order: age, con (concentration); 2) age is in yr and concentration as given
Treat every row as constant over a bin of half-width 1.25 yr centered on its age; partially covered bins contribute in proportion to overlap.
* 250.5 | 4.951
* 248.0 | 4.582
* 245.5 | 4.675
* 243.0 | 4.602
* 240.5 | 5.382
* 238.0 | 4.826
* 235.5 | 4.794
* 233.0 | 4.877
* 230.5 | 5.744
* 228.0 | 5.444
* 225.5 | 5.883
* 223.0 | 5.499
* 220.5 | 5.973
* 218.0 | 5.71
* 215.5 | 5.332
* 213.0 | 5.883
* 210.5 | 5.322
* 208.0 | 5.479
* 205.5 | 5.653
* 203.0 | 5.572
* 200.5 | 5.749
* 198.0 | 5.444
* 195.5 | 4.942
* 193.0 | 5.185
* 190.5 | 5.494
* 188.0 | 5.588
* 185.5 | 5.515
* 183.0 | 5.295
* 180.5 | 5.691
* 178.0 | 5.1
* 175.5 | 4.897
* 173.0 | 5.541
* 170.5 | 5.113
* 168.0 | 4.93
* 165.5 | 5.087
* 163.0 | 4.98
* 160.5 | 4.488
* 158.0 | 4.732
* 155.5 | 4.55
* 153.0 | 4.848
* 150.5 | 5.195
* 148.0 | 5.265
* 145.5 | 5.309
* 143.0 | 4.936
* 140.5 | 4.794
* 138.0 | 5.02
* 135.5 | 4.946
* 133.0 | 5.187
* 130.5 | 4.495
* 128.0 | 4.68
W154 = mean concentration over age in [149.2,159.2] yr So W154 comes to 4.83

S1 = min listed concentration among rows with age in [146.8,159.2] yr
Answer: 4.55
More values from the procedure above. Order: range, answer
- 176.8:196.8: 4.942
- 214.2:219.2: 5.332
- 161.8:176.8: 4.897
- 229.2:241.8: 4.794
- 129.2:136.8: 4.495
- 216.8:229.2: 5.444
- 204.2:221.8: 5.322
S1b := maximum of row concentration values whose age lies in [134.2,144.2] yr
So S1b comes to 5.02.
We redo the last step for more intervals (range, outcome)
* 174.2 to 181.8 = 5.691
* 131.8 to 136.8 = 5.187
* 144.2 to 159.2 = 5.309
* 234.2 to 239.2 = 4.826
